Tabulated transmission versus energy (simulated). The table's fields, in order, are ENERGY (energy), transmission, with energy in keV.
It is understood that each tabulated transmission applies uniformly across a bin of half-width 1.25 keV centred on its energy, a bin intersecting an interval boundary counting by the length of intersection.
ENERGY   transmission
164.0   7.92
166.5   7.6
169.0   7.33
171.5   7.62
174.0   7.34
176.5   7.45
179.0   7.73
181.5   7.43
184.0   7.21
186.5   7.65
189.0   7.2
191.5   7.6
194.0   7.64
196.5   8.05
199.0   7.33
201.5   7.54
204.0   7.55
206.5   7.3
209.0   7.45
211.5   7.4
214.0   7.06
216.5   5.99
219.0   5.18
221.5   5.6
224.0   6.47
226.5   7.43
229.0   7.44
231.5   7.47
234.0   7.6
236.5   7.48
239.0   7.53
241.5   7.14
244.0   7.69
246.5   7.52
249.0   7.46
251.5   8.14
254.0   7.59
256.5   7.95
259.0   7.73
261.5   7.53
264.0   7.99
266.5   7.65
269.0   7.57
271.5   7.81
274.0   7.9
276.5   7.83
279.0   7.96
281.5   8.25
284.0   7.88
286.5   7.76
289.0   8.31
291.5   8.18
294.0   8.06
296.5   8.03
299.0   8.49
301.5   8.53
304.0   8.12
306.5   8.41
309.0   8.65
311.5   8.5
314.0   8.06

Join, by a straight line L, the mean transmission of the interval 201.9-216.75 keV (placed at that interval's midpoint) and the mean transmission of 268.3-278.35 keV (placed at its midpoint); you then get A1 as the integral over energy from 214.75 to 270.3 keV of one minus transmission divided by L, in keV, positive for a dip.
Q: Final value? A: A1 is 1.9 keV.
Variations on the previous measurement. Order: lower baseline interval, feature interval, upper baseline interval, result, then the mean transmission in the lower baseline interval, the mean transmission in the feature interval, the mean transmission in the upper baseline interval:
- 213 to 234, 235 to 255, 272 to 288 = -1.2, 6.64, 7.57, 7.93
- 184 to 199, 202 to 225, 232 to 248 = 2.6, 7.57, 6.7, 7.49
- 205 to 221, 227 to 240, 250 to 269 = -0.6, 6.69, 7.5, 7.78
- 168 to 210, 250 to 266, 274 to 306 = 0.2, 7.5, 7.81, 8.12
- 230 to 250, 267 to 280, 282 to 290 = 0.1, 7.49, 7.8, 8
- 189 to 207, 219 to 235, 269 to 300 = 1.8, 7.56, 6.85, 8.02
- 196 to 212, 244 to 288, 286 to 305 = 1.0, 7.5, 7.8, 8.2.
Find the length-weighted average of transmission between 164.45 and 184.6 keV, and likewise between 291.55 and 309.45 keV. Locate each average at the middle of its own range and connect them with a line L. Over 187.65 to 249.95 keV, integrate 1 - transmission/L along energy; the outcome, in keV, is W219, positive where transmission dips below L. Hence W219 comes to 4.6 keV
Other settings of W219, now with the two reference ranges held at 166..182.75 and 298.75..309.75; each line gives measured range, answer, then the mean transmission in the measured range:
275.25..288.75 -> 0.5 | 7.96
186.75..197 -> 0.0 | 7.59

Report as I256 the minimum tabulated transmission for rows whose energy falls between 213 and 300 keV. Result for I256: 5.18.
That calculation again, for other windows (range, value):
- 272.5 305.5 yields 7.76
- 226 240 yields 7.43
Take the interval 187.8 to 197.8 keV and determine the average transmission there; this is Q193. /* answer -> 7.62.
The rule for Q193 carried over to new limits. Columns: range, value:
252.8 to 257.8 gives 7.77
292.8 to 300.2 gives 8.19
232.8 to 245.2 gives 7.49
